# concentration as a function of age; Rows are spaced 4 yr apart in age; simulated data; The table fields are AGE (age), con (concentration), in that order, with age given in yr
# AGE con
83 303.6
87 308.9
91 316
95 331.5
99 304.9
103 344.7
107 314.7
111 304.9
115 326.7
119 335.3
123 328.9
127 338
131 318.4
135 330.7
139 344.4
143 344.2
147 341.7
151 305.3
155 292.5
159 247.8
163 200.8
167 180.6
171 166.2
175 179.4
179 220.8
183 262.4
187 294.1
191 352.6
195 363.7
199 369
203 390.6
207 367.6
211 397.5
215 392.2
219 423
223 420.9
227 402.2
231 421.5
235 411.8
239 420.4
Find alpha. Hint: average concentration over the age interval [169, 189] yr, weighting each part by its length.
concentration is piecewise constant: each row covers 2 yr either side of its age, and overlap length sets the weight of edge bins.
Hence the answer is 225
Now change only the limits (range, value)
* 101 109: 330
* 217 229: 415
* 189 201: 362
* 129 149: 336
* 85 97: 319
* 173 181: 200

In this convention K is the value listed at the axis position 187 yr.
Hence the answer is 294.1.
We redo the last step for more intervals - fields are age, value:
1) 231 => 421.5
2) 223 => 420.9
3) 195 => 363.7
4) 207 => 367.6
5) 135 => 330.7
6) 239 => 420.4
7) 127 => 338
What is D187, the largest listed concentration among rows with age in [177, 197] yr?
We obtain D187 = 363.7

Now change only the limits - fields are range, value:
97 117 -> 344.7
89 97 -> 331.5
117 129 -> 338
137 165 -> 344.4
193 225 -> 423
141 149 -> 344.2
